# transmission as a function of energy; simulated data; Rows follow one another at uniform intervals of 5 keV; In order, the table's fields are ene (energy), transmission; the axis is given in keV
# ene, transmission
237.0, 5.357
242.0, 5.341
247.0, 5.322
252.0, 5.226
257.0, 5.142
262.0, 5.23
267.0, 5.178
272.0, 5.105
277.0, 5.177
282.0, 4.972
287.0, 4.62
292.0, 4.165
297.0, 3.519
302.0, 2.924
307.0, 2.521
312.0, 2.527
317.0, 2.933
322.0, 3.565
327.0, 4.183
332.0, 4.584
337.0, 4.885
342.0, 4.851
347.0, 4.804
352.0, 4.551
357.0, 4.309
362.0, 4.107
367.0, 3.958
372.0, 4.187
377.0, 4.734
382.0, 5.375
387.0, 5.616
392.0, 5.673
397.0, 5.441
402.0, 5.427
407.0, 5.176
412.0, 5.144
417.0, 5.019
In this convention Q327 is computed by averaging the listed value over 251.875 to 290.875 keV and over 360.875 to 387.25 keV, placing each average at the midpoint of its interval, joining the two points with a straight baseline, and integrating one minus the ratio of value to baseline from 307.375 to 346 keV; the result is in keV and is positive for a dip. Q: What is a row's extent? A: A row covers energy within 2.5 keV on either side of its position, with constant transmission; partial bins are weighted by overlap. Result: 7.3 keV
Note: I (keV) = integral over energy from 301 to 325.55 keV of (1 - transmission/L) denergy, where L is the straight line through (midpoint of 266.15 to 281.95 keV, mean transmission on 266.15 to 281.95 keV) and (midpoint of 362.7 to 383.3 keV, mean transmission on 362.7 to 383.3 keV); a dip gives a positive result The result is 9.66 keV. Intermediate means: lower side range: 5.12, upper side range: 4.48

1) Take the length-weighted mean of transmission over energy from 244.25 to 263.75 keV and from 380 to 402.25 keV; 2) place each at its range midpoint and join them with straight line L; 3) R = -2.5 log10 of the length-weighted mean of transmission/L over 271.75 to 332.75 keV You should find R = 0.35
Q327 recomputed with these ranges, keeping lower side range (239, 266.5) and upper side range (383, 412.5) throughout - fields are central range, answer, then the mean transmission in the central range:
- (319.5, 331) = 2.96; 3.97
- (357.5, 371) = 3.25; 4.09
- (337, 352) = 1.60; 4.79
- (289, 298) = 2.31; 3.94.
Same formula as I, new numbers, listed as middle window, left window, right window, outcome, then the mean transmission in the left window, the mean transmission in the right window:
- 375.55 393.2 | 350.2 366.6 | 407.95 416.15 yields -2.5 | 4.27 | 5.12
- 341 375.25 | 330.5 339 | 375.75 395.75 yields 4.4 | 4.74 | 5.39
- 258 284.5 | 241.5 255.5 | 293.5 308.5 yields -5.0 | 5.28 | 3.1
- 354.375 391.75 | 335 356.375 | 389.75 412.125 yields 2.9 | 4.73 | 5.39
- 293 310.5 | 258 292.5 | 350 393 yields 6.6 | 4.97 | 4.69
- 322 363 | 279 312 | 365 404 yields -0.7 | 3.71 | 5.06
